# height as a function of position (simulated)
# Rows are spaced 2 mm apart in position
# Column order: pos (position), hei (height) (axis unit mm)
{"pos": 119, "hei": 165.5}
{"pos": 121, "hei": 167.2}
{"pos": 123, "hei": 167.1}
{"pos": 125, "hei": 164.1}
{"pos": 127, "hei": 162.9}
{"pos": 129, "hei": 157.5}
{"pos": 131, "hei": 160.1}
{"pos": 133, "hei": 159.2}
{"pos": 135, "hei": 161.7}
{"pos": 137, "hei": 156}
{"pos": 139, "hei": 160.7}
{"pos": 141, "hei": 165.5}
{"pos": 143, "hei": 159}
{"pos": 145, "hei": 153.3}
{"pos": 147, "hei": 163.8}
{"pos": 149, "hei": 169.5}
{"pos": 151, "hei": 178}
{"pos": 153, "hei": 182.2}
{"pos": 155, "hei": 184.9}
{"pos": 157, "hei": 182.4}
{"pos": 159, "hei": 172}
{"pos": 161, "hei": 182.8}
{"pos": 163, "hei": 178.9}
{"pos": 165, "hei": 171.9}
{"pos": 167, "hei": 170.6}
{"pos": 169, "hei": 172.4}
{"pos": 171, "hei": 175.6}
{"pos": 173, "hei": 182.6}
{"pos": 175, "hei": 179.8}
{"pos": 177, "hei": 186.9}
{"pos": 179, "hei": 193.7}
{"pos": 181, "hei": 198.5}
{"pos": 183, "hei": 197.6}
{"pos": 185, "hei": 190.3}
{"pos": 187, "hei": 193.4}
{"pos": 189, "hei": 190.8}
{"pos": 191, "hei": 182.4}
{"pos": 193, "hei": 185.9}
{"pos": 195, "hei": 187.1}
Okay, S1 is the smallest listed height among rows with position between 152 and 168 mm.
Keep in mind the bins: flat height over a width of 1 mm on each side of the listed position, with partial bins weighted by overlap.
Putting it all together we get 170.6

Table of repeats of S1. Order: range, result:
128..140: 156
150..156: 178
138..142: 160.7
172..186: 179.8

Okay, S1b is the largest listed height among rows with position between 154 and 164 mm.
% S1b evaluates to 184.9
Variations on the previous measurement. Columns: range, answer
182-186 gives 197.6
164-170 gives 172.4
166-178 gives 186.9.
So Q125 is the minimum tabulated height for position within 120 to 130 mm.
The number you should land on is 157.5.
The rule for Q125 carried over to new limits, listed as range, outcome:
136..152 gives 153.3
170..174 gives 175.6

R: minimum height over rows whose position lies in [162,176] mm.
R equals 170.6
